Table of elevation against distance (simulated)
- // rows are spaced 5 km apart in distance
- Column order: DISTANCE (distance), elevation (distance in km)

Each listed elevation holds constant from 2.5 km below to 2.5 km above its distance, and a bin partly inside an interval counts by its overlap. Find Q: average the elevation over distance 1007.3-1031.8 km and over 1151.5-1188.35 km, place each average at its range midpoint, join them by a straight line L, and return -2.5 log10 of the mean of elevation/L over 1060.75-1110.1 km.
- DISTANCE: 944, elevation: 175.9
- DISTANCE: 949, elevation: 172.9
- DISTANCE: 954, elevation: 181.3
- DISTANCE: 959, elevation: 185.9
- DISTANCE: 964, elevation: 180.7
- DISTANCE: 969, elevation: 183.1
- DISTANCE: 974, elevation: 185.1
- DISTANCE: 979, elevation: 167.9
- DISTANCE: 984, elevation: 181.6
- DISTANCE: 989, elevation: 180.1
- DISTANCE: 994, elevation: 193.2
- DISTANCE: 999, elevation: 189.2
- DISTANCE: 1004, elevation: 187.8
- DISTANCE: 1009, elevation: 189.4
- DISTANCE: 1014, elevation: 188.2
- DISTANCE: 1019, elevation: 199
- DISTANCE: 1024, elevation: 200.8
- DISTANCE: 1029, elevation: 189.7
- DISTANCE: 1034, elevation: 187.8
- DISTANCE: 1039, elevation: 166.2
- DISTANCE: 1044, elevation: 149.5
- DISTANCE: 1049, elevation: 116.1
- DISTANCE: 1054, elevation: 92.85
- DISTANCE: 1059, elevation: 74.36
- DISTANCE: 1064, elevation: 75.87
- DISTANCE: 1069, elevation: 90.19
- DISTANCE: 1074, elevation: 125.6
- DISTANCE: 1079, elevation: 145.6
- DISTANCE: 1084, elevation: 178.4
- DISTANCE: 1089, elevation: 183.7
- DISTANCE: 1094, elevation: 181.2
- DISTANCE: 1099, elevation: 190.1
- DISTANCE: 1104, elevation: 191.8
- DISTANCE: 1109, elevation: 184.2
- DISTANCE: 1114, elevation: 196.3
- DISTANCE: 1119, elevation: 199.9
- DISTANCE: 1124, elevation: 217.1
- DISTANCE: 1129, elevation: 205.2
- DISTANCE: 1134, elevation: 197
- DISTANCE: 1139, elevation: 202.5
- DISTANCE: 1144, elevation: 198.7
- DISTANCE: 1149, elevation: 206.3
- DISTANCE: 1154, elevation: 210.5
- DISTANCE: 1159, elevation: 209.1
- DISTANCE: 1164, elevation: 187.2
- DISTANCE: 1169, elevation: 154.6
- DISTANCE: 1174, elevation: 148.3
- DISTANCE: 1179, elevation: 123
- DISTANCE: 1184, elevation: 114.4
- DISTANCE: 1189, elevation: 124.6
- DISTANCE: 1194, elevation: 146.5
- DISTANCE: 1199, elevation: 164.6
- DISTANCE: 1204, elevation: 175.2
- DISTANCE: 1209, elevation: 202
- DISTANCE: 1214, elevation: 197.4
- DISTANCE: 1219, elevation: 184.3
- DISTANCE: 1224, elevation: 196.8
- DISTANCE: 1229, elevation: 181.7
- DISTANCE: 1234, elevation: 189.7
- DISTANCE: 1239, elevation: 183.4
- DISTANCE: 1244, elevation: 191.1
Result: 0.17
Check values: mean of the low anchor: 193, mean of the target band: 153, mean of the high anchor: 162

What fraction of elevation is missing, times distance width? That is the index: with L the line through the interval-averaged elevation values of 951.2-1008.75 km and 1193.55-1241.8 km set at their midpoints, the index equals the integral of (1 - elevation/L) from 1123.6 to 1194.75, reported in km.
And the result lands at 3.02 km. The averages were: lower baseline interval 183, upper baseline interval 184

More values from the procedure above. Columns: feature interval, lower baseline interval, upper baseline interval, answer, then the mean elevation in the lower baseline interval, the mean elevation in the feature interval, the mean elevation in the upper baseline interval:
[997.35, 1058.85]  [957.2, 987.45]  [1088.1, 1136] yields 6.14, 181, 167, 195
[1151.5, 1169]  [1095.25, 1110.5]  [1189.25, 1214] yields -1.72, 188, 195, 170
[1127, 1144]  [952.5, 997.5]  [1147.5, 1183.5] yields -2.62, 182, 201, 173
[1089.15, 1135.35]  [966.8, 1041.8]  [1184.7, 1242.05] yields -3.84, 186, 195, 175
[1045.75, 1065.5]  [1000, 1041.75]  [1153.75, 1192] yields 9.64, 188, 92.8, 156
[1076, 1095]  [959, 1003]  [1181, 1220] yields 0.31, 183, 170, 162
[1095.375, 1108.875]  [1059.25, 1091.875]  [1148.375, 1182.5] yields -4.38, 130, 189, 174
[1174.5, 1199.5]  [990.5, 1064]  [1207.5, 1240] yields 7.05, 163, 133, 191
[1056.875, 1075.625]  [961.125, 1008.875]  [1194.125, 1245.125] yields 9.55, 184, 90.3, 185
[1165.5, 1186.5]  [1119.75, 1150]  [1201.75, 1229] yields 6.36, 204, 138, 190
